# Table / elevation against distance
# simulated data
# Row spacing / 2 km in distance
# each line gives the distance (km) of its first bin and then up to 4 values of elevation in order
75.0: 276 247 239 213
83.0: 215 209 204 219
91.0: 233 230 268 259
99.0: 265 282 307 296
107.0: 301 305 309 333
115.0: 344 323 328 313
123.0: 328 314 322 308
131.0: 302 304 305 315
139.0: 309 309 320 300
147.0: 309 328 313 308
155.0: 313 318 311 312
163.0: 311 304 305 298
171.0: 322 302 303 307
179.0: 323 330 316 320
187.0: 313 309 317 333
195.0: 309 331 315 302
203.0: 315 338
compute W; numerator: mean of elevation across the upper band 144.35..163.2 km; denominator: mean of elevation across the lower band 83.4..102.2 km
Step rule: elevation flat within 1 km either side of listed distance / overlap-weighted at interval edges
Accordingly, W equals 1.30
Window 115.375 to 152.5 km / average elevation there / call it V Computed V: 314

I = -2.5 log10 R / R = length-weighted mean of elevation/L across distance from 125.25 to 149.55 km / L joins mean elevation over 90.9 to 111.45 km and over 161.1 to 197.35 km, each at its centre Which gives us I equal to -0.056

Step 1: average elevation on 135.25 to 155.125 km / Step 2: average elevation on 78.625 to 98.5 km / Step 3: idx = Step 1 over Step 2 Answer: 1.4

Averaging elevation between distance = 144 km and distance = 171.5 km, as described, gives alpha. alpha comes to 311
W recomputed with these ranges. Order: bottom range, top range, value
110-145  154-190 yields 0.99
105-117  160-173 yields 0.97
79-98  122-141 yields 1.37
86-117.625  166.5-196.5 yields 1.12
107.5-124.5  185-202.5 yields 0.98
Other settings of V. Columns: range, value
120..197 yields 313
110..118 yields 327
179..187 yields 321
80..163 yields 293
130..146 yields 308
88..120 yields 288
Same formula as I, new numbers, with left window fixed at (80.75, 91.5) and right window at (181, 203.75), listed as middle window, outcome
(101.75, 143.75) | -0.25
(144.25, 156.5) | -0.13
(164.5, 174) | -0.04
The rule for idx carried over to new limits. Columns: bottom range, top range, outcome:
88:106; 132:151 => 1.19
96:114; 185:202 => 1.07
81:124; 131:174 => 1.12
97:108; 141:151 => 1.09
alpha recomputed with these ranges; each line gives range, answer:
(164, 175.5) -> 306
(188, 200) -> 319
